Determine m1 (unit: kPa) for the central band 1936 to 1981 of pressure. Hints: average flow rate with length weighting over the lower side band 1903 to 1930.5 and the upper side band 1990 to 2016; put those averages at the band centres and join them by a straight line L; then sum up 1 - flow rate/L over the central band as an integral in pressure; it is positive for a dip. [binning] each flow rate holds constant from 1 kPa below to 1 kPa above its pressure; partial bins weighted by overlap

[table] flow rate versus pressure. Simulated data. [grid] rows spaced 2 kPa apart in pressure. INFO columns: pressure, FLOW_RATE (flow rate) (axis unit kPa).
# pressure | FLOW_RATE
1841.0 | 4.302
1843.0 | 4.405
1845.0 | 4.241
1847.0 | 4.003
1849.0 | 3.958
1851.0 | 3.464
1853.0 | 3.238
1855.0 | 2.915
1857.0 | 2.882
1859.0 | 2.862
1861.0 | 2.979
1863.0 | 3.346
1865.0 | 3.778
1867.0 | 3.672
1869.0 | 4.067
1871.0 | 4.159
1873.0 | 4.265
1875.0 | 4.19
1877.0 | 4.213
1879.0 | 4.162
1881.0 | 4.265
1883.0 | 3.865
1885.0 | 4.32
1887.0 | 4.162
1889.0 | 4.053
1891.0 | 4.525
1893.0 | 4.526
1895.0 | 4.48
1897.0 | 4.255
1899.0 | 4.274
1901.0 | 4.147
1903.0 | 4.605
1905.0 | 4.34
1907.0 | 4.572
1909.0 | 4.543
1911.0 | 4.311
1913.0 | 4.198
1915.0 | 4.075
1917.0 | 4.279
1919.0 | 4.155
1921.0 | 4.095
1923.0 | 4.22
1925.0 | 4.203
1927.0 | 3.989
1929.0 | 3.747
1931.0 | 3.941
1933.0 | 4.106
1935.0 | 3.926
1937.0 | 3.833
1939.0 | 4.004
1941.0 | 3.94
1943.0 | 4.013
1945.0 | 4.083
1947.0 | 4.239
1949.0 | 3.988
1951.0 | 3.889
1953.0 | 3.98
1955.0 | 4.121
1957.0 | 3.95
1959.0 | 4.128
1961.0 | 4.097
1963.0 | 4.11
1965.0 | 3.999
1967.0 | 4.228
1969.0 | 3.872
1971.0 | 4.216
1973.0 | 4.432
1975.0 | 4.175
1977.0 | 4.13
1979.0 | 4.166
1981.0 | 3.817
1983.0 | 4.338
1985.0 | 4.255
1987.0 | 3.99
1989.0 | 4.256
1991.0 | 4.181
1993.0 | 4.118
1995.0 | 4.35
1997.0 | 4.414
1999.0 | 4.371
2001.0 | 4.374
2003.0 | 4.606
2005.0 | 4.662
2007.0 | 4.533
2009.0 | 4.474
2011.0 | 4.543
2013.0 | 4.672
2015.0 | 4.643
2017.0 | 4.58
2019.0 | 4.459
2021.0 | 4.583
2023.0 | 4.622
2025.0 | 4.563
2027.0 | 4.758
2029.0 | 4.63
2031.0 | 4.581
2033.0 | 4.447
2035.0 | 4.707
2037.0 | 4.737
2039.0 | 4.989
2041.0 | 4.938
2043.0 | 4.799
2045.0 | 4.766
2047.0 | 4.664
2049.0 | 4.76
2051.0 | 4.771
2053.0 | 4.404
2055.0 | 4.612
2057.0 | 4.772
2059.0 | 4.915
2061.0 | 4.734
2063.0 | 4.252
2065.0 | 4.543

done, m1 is 2.8 kPa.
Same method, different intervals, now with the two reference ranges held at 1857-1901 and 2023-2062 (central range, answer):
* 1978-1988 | 0.76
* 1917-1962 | 2.38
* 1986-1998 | 0.73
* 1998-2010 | 0.10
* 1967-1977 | 0.52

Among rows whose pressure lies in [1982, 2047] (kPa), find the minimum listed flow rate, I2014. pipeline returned 3.99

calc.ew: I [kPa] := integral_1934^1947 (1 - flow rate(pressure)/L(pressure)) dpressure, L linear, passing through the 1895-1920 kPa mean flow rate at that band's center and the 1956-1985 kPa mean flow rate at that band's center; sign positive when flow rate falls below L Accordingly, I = 0.7 kPa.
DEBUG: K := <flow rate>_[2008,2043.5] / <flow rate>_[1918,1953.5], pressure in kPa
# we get 1.16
